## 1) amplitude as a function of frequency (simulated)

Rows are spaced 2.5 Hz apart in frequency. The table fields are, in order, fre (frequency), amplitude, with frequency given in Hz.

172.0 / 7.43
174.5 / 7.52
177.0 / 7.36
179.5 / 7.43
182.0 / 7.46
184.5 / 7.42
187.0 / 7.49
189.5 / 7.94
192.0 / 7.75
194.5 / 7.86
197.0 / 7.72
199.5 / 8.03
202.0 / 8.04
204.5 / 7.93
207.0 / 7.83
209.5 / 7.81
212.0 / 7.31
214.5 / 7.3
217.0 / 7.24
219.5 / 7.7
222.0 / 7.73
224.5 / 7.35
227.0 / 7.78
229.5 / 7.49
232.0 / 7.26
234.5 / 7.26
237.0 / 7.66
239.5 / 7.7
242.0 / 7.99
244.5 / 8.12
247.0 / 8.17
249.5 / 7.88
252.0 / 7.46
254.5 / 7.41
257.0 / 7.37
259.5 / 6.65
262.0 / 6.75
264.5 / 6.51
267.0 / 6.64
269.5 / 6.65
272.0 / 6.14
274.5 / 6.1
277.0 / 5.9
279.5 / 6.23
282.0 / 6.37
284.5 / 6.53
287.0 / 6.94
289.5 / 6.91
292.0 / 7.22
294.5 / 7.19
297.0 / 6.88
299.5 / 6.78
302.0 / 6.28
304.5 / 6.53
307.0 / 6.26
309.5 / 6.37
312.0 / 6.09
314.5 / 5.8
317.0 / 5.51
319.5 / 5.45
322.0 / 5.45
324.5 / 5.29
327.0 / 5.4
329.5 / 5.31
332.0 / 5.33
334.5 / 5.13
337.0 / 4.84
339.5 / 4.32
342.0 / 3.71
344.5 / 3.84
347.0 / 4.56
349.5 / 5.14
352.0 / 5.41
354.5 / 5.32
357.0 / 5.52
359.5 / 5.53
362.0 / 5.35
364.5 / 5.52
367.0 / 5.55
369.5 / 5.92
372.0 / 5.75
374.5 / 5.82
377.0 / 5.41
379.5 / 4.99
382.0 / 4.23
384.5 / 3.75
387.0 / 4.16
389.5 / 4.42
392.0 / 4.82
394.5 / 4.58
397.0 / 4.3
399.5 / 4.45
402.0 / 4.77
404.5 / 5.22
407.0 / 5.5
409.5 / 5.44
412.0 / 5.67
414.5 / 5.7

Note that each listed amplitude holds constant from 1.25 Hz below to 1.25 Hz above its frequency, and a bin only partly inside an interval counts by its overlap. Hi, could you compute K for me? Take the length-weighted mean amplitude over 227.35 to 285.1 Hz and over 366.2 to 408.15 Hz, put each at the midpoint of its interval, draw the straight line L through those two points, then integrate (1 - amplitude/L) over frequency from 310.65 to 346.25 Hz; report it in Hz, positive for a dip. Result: 4.8 Hz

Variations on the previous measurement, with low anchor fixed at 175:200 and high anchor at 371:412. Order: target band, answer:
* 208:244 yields -2.3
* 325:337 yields 0.9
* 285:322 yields -2.1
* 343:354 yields 1.4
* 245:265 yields -1.8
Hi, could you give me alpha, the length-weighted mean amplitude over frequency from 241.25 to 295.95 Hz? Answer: 6.95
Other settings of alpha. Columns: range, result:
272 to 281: 6.09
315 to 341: 5.21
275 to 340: 6.03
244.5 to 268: 7.26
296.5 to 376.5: 5.48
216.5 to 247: 7.64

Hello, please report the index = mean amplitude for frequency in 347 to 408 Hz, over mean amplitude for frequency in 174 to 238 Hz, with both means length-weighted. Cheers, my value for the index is 0.7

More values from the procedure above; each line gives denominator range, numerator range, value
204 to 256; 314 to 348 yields 0.65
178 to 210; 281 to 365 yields 0.74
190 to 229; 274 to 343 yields 0.77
